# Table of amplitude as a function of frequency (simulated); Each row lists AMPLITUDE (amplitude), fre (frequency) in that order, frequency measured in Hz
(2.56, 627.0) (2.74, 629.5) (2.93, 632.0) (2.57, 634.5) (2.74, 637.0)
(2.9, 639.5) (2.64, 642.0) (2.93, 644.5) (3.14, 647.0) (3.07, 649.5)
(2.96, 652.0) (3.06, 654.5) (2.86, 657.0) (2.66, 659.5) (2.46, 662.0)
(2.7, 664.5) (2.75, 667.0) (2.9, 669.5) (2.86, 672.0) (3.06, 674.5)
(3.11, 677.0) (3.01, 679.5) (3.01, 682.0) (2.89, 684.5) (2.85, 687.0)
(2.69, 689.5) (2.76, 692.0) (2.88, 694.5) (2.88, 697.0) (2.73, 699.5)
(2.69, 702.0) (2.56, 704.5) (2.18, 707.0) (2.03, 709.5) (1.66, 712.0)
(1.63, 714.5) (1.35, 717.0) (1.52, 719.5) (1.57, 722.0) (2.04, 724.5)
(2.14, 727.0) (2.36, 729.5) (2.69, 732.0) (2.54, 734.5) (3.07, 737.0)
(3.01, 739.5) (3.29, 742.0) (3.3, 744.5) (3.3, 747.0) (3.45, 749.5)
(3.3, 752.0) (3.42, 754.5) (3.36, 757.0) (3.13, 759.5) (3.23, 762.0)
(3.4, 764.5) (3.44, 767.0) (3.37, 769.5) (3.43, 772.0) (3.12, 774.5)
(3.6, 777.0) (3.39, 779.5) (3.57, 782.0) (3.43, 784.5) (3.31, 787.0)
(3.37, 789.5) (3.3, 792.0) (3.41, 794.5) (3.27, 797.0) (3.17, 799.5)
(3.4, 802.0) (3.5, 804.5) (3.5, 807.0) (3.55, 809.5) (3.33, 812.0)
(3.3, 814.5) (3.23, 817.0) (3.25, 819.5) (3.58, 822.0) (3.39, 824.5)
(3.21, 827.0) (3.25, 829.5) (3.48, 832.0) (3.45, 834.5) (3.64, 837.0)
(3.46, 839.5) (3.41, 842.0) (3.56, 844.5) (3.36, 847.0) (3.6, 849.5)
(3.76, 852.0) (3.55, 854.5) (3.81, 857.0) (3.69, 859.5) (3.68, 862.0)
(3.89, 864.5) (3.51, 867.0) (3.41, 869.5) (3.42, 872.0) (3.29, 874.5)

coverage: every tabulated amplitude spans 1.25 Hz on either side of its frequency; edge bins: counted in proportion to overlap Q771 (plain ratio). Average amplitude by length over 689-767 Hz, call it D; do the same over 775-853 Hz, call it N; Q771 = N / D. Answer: 1.28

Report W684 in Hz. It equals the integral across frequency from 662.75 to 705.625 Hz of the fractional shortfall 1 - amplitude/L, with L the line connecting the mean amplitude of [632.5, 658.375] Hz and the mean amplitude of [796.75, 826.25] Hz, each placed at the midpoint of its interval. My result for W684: 2.29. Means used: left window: 2.89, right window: 3.37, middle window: 2.84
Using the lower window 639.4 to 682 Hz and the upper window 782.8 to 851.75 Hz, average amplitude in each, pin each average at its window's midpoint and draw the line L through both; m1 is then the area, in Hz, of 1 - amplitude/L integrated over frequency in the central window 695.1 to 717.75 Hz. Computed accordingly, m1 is 6.0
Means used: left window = 2.89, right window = 3.4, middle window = 2.23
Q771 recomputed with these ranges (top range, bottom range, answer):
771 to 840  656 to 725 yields 1.35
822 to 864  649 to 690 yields 1.23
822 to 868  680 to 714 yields 1.37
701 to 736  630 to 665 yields 0.73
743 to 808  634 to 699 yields 1.18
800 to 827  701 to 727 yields 1.76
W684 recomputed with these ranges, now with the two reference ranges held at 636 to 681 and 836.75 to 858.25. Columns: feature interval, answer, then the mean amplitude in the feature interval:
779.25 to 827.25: 0.4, 3.38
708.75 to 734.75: 9.9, 1.93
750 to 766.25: -0.4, 3.32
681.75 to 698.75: 0.9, 2.84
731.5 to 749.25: 0.6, 3.07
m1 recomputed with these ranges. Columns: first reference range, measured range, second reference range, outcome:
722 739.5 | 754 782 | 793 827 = -4.70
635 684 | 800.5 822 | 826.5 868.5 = 0.20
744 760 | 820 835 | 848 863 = 0.84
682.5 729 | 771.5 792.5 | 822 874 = -3.13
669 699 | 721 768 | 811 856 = 2.59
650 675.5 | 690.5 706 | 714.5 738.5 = -1.91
